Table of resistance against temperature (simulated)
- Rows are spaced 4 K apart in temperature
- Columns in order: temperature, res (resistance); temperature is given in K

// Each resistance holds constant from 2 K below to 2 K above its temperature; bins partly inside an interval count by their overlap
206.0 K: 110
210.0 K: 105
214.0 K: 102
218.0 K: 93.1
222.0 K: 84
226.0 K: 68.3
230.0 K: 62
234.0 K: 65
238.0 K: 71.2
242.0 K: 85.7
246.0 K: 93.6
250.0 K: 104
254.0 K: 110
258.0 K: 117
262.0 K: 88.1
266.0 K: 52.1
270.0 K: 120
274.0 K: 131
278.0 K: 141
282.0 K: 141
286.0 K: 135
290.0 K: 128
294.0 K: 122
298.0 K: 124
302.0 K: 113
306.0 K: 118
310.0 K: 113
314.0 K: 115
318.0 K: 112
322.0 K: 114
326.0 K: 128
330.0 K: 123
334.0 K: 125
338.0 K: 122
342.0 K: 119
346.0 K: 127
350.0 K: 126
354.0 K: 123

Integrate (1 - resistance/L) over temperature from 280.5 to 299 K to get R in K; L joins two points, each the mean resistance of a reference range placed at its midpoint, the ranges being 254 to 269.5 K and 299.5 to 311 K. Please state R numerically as -4.02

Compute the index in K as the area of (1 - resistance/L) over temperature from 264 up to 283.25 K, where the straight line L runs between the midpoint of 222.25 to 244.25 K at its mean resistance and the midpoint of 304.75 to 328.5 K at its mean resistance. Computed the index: -4.46 K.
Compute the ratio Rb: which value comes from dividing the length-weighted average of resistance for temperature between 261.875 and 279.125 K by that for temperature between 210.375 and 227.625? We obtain 1.20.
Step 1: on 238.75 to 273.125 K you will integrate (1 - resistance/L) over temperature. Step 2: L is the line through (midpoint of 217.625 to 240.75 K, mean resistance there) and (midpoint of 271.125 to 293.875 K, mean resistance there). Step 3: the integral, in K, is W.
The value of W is 2.0 K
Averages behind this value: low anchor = 73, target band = 96.5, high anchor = 134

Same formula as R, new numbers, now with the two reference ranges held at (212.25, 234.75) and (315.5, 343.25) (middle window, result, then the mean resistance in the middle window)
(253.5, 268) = 0.55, 89.9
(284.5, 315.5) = -3.45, 121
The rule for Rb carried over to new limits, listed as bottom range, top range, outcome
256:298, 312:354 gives 1.03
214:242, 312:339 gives 1.56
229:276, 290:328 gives 1.28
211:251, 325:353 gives 1.50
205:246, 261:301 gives 1.41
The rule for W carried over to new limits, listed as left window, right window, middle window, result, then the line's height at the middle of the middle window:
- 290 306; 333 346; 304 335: 0.84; 122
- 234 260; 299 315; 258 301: -4.86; 106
